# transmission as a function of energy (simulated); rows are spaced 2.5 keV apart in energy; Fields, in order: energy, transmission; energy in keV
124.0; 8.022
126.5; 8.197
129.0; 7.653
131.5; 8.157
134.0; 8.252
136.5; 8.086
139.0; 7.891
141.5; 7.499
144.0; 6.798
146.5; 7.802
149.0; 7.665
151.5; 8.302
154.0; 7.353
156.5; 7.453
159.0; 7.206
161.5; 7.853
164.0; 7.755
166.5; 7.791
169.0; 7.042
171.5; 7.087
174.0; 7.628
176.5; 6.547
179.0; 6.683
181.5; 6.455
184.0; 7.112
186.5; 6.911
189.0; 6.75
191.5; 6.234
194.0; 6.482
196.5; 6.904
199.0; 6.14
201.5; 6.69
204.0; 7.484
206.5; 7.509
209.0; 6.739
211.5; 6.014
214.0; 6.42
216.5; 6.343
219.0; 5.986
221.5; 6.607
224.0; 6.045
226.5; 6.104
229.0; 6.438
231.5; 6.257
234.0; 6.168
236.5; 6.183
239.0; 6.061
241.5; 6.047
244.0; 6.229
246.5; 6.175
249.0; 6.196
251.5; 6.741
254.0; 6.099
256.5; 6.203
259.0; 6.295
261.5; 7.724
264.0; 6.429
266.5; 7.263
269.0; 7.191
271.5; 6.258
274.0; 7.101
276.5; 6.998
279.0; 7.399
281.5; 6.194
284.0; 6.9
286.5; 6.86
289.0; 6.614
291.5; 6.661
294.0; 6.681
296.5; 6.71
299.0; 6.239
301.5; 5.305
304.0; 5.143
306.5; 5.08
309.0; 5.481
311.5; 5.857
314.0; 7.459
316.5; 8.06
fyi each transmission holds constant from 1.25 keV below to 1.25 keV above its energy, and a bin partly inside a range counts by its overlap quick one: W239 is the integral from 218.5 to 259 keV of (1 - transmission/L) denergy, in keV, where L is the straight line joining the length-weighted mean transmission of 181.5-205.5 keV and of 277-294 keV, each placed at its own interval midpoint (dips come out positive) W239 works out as 3.2 keV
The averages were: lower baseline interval 6.74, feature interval 6.23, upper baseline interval 6.77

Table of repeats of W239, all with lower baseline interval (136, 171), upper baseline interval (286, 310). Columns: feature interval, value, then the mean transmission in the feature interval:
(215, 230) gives 1.3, 6.25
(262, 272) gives -0.8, 6.9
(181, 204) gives 1.6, 6.68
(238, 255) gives 1.0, 6.23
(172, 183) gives 0.7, 6.85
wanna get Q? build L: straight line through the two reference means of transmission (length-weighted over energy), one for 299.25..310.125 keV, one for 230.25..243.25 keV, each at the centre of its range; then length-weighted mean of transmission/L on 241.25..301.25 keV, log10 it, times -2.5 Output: -0.16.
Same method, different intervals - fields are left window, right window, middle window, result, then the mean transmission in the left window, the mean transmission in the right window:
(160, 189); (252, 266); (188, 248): 0.074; 7.15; 6.6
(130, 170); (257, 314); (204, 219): 0.082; 7.69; 6.49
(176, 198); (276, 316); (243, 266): 0.000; 6.67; 6.37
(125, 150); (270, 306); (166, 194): 0.083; 7.8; 6.48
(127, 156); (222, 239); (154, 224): 0.010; 7.77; 6.21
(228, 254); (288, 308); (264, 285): -0.127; 6.24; 6.04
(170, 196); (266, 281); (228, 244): 0.118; 6.79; 6.98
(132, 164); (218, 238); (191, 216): 0.001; 7.69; 6.22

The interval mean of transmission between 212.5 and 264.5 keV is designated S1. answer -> 6.32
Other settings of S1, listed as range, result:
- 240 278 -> 6.6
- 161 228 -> 6.78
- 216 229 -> 6.23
